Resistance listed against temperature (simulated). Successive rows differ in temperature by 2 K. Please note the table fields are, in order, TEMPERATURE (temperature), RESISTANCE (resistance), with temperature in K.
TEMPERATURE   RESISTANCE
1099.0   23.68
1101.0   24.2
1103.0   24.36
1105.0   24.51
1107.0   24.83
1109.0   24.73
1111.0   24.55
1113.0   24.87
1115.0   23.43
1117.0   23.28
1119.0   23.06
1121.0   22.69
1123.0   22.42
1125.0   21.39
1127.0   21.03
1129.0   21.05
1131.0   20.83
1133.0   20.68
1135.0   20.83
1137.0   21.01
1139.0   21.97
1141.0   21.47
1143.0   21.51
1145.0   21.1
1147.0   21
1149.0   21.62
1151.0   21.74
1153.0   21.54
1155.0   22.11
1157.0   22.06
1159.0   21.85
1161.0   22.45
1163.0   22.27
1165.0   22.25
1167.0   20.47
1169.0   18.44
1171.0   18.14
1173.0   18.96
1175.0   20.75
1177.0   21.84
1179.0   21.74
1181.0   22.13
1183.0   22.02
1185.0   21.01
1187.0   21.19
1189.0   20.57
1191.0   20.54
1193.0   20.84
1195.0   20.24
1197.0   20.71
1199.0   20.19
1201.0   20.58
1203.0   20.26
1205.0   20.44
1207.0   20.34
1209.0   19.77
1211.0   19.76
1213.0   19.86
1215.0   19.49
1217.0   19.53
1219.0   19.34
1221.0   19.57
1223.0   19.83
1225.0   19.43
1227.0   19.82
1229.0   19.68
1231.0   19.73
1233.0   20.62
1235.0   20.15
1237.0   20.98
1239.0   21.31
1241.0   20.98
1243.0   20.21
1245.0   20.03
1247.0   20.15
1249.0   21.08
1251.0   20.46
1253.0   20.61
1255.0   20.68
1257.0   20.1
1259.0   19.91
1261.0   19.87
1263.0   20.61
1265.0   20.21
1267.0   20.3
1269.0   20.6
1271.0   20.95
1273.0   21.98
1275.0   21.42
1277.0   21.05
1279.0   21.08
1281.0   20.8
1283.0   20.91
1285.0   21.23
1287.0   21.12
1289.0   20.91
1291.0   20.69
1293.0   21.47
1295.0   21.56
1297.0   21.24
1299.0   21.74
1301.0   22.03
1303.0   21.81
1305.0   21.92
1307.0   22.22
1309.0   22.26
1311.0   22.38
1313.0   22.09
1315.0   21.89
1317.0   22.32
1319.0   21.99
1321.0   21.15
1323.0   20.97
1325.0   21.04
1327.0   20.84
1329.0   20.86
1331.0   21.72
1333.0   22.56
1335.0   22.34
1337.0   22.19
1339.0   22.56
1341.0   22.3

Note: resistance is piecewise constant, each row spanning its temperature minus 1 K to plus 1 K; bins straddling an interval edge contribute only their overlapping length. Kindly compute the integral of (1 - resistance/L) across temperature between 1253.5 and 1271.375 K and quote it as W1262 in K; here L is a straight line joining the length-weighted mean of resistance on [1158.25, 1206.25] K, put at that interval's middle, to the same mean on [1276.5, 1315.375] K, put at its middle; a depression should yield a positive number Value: 0.8 K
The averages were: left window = 20.8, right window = 21.5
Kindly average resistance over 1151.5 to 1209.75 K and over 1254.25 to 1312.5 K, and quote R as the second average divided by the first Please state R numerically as 1.0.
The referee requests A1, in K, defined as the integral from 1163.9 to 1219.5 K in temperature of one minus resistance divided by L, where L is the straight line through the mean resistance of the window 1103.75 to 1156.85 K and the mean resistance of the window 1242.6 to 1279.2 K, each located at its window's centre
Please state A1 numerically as 2.77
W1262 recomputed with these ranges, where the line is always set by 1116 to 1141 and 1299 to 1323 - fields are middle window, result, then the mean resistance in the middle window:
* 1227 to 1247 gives 1.3 K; 20.4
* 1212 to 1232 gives 2.0 K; 19.6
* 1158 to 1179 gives 0.9 K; 20.8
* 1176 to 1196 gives 0.5 K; 21.2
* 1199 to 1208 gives 0.6 K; 20.4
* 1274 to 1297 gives 0.8 K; 21.1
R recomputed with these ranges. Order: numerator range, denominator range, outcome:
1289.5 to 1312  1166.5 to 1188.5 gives 1.05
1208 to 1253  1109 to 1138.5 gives 0.90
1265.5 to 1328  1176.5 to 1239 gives 1.05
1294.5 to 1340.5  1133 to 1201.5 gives 1.03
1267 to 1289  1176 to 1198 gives 1.00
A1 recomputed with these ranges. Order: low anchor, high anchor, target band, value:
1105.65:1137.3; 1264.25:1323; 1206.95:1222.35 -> 1.61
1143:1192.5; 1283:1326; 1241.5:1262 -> 1.06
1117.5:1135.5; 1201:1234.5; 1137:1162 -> -0.59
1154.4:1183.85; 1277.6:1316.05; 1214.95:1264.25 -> 2.73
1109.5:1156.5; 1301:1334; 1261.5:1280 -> 0.79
